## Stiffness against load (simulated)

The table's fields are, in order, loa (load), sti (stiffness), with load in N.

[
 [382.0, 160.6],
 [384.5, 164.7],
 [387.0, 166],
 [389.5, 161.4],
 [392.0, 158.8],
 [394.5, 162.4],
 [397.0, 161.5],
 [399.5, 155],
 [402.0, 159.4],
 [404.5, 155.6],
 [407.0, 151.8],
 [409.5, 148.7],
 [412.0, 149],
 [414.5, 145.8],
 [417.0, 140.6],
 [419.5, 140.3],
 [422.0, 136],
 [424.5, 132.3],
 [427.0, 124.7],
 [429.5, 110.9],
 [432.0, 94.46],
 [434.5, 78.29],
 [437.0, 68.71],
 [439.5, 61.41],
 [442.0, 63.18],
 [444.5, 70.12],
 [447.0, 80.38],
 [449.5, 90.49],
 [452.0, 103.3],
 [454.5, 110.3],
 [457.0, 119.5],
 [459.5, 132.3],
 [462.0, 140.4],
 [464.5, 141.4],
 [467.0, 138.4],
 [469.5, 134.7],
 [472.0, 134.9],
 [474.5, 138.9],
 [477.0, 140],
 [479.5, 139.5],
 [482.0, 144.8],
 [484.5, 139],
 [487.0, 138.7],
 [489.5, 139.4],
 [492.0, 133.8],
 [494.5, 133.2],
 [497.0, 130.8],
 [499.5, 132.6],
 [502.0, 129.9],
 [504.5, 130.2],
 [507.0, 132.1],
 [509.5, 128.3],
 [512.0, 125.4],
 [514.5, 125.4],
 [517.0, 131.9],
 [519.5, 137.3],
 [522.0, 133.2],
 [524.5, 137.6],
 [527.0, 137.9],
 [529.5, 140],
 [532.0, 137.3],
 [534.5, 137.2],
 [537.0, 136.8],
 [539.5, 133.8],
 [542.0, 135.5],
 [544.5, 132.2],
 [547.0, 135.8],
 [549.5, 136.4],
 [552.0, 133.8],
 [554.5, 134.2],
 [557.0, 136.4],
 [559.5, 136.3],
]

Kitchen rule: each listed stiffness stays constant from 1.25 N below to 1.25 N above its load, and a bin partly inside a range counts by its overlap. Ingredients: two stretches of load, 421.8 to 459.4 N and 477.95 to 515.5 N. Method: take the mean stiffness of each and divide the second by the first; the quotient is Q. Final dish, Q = 1.39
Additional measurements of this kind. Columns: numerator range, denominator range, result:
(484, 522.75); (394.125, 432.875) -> 0.93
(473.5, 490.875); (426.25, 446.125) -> 1.69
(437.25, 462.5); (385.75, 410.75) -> 0.60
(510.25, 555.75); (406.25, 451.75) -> 1.22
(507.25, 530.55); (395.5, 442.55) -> 1.05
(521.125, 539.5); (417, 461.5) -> 1.33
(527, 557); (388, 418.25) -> 0.88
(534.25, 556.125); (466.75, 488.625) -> 0.97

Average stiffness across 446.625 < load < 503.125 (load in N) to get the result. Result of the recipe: 130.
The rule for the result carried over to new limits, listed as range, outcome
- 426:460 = 92.3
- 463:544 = 135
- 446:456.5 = 98.2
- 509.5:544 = 134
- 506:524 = 131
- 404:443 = 119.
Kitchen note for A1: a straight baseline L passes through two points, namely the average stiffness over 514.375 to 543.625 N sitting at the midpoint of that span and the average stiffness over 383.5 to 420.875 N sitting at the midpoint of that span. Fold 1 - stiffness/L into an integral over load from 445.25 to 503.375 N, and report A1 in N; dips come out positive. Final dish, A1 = 6.1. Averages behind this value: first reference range 155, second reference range 136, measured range 128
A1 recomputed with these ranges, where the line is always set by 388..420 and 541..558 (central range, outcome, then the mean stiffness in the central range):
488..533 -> 2.2 N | 133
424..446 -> 9.1 N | 87.8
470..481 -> 0.5 N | 138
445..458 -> 4.3 N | 98.7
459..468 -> 0.4 N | 139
